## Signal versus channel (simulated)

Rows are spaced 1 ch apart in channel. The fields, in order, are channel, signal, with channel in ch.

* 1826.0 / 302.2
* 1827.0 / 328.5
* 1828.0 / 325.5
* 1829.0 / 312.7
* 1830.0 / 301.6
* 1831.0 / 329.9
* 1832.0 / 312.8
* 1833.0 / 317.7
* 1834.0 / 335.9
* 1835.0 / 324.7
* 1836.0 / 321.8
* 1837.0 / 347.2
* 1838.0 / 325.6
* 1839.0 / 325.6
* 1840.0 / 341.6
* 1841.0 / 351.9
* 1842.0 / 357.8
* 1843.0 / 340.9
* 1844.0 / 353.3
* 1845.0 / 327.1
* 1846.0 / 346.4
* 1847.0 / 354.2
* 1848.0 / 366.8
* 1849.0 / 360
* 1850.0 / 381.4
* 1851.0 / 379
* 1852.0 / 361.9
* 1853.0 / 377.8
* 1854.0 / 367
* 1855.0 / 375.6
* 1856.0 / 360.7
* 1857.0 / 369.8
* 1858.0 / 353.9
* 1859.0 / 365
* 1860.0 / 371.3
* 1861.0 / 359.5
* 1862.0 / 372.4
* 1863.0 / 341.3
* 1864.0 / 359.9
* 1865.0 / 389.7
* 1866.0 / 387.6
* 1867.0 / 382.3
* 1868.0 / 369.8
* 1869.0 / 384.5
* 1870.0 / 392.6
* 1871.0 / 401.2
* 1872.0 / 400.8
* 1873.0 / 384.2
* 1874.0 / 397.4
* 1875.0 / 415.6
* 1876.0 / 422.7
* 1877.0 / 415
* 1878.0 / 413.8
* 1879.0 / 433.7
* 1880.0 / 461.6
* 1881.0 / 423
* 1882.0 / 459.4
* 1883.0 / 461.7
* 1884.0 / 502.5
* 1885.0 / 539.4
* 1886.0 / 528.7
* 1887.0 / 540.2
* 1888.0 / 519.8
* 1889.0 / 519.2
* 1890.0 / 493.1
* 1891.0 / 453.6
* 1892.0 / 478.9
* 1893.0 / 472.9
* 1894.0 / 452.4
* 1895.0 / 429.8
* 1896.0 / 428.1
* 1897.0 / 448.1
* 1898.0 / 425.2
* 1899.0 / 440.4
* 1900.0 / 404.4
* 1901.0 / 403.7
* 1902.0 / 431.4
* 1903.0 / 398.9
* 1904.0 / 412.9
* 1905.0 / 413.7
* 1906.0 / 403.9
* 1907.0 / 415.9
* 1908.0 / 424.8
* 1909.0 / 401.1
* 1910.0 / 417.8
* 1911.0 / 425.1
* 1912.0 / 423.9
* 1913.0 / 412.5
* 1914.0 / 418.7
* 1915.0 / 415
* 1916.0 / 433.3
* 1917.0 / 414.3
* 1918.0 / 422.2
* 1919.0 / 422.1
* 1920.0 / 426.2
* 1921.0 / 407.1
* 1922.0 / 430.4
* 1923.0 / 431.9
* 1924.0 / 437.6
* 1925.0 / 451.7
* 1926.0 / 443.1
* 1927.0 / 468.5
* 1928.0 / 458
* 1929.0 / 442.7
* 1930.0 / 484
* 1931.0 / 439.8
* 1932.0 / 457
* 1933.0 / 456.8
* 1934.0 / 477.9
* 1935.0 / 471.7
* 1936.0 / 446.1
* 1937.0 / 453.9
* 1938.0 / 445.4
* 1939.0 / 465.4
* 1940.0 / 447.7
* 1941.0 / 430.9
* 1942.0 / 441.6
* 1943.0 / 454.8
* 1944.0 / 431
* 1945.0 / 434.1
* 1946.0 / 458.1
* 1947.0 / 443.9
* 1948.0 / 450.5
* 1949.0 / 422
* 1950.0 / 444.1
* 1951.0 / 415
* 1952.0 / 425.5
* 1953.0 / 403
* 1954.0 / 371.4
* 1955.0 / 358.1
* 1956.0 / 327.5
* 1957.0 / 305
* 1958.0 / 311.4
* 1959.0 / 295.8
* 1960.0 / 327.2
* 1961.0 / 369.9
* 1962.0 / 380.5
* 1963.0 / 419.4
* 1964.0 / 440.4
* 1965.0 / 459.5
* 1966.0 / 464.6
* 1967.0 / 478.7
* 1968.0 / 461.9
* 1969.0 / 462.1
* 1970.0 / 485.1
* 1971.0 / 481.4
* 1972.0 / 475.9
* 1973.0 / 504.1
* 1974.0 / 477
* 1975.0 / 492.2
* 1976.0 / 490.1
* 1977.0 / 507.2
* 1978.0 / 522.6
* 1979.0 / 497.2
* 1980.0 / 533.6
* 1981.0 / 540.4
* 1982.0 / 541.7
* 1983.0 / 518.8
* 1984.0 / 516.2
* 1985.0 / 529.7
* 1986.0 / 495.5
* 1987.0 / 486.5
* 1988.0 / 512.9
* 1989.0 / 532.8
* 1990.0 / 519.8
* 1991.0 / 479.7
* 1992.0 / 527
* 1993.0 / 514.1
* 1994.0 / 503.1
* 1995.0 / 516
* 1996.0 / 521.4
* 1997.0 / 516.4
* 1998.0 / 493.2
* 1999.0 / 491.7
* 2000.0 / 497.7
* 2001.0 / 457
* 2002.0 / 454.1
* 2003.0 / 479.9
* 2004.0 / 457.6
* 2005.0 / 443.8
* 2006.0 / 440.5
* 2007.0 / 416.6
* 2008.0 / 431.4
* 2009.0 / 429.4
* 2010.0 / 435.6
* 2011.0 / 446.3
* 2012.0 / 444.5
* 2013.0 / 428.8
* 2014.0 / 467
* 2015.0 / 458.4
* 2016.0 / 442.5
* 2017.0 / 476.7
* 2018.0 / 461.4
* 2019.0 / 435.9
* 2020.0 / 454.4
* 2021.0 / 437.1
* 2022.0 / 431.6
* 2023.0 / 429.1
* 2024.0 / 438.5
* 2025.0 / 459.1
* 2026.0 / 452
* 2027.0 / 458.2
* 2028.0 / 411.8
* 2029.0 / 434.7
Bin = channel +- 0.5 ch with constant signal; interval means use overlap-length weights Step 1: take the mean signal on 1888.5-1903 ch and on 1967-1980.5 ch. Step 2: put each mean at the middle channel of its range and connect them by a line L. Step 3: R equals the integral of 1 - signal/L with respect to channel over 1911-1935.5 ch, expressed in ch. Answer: 1.24 ch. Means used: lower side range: 447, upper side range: 491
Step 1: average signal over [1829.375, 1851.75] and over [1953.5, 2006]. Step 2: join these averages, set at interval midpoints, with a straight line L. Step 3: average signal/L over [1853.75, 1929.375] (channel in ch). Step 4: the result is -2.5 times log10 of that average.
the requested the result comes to -0.10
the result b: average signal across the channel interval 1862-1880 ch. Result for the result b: 395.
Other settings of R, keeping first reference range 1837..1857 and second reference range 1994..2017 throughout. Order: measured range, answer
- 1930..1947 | -1.37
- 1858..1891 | -4.36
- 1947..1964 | 1.93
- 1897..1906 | -0.57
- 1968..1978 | -1.03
